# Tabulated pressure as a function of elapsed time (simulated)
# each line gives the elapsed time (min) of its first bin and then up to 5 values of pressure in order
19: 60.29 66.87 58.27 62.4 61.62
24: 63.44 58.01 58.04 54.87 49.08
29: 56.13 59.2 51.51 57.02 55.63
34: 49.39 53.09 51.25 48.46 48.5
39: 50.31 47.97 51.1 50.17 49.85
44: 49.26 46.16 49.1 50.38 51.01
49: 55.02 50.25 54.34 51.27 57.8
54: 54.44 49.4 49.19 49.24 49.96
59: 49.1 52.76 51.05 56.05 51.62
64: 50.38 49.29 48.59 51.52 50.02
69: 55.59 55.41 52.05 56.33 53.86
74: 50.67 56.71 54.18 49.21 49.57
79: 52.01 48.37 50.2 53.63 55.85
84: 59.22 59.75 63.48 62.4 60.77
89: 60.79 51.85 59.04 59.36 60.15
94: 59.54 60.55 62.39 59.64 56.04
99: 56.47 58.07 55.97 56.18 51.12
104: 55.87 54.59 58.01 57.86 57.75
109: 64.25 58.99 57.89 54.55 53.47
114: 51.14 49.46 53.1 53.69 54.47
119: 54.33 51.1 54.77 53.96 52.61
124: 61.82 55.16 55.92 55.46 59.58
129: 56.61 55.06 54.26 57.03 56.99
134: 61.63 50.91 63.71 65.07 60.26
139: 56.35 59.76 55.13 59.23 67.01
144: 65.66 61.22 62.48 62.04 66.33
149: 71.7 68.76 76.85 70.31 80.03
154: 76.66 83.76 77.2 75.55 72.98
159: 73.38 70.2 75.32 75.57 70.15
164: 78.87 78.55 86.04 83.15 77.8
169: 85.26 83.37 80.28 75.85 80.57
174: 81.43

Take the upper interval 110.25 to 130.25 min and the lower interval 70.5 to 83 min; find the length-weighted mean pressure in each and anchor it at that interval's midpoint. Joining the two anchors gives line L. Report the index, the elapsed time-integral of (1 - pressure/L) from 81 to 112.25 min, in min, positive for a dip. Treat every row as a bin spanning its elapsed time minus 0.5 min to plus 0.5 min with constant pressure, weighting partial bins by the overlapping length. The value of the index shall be -2.7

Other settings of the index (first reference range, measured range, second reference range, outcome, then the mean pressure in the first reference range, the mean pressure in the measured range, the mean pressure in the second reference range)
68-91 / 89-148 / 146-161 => 6.28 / 55.1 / 57.5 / 73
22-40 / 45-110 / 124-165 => 4.93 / 54.5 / 54.6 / 65.6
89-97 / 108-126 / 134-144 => 1.37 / 59.1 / 55.1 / 60.1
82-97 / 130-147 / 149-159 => 2.83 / 59.5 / 59.7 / 75.5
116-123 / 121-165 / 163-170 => 1.58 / 53.6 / 64.9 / 80.9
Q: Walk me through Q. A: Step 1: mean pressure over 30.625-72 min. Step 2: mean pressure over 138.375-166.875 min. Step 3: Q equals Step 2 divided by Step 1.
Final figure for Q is 1.4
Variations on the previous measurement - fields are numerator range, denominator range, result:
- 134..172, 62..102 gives 1.28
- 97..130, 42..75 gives 1.08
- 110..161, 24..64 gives 1.18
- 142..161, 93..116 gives 1.25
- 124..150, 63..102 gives 1.08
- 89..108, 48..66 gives 1.11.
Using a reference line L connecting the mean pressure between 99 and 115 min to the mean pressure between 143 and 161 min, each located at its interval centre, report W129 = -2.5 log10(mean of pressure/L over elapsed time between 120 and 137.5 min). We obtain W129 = 0.12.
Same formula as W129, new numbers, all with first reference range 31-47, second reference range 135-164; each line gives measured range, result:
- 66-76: 0.05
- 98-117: 0.11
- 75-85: 0.08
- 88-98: 0.00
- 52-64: 0.04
